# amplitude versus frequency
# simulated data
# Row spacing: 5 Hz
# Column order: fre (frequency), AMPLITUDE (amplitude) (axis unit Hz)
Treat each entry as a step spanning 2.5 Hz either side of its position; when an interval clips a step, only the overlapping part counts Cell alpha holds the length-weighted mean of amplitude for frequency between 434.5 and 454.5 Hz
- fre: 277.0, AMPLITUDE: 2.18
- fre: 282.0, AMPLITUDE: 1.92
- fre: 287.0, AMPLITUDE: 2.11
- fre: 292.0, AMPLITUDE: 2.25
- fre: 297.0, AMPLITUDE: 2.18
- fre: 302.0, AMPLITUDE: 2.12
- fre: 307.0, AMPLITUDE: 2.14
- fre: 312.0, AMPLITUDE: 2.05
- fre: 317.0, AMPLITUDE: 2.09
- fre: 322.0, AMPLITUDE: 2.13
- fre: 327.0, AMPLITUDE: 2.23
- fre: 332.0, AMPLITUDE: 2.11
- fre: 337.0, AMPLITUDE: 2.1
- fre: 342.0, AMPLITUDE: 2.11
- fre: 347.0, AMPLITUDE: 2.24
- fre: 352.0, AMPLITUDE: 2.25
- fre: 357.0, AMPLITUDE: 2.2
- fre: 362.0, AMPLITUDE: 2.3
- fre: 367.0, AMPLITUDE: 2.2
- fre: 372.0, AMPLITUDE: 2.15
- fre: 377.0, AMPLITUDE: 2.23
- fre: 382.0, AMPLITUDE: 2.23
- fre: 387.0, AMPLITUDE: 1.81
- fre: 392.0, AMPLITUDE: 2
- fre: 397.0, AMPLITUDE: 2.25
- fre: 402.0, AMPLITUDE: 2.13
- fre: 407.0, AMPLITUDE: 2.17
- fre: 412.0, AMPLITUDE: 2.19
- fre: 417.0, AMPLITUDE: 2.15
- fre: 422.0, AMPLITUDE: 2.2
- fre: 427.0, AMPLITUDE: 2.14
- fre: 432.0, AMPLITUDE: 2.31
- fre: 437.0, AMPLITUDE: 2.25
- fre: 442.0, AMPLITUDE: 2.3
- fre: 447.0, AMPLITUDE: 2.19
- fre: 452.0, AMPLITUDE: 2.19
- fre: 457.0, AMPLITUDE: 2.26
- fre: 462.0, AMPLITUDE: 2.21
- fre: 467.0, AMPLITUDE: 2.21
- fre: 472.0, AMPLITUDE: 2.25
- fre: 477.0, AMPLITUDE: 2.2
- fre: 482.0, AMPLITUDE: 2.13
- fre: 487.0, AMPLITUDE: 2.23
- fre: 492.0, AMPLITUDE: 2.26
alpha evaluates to 2.23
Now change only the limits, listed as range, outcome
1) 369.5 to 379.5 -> 2.19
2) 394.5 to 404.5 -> 2.19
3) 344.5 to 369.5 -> 2.24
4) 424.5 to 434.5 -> 2.23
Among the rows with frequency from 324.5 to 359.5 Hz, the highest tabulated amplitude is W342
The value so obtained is 2.25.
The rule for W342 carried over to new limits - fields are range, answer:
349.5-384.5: 2.3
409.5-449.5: 2.31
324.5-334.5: 2.23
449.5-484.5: 2.26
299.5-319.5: 2.14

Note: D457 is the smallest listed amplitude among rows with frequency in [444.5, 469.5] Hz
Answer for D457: 2.19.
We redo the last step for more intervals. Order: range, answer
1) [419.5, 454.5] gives 2.14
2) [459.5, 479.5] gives 2.2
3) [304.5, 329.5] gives 2.05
